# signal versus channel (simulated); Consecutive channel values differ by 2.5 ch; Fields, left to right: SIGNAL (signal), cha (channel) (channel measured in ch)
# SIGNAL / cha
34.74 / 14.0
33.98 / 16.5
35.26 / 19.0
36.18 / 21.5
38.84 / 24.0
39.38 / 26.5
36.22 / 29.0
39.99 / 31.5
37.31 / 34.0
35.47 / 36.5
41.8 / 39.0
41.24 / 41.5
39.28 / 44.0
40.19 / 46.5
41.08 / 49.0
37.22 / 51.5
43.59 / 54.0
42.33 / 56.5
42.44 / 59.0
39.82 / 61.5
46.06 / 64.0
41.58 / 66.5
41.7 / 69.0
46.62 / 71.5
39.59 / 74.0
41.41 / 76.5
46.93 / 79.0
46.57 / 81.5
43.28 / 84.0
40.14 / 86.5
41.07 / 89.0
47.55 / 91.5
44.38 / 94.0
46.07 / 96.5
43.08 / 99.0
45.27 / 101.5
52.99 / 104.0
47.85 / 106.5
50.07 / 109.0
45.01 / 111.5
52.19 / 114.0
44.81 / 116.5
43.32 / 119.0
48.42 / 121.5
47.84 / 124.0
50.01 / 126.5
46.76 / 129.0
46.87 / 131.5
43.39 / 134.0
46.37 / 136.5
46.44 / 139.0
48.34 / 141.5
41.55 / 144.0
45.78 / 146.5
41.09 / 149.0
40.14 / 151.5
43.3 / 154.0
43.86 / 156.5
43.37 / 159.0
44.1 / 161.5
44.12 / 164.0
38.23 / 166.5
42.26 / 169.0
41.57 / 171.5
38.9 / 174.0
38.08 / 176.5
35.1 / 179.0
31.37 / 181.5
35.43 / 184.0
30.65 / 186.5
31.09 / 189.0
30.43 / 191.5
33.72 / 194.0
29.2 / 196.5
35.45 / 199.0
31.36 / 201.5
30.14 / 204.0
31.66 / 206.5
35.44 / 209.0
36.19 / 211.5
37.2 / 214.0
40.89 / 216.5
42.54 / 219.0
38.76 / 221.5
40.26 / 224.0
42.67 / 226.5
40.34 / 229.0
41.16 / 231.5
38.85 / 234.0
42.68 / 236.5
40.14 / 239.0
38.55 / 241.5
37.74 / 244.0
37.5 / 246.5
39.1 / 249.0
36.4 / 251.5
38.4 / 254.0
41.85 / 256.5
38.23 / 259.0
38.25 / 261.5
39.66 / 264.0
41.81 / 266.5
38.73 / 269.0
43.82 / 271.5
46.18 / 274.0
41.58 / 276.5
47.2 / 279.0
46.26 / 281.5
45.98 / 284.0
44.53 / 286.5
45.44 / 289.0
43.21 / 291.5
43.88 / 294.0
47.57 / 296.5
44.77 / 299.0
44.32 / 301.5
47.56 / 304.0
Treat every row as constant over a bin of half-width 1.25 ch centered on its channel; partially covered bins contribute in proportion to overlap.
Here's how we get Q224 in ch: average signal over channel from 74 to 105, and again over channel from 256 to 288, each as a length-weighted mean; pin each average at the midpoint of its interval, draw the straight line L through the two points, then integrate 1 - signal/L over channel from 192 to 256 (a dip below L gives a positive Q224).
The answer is 8.5 ch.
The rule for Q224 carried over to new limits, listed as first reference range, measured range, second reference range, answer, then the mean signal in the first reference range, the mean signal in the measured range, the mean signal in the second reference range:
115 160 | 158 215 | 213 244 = 9.02 ch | 45.1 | 35.8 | 40.3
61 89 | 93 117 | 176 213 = -4.02 ch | 43.1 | 47.3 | 32.9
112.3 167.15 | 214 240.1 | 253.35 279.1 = 1.09 ch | 45.1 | 40.7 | 41.2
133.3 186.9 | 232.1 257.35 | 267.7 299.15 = 2.53 ch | 41.2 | 39.1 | 44.5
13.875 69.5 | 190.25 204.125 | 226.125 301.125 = 3.12 ch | 39.4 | 31.8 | 41.8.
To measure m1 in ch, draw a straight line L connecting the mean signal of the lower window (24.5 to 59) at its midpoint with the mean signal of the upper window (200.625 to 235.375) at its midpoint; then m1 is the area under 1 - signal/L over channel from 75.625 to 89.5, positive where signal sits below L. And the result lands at -1.46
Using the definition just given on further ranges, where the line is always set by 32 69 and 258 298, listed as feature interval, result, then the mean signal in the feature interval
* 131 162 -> -1.74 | 44.1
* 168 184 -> 1.71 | 37.6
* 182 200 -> 4.30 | 32.2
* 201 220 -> 3.03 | 35.8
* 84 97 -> -0.79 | 43.7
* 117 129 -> -1.63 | 47.2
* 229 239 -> 0.48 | 40.7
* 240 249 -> 1.00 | 38.2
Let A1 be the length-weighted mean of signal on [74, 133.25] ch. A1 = 46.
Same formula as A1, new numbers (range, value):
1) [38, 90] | 42.1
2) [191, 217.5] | 33.8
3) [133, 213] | 38.4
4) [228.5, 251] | 39.4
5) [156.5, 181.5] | 40.3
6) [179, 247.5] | 36.3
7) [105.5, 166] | 45.5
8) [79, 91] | 43.5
